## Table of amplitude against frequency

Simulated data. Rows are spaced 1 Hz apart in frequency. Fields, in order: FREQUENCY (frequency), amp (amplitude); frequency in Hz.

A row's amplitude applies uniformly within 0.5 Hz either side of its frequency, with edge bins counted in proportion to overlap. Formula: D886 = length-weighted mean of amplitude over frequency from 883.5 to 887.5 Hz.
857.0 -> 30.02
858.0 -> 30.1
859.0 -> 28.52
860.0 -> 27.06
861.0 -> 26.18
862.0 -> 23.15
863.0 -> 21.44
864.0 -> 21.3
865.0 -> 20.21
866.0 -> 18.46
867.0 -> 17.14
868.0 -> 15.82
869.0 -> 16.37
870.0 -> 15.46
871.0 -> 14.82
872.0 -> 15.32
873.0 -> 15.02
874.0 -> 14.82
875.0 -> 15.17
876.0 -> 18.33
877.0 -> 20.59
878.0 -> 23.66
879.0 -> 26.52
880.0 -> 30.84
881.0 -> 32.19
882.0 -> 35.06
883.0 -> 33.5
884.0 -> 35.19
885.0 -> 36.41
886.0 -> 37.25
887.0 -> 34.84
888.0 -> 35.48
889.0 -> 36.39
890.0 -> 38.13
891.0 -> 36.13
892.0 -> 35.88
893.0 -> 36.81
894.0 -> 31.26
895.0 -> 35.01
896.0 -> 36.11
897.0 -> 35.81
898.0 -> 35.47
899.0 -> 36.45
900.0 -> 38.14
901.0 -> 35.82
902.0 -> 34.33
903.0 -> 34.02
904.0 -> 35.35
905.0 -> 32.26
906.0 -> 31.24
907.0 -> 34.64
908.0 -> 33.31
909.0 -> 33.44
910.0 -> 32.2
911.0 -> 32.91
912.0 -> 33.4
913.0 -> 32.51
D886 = 35.9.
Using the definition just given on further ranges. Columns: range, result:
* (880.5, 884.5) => 34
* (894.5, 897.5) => 35.6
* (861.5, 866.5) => 20.9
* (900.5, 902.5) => 35.1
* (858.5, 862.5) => 26.2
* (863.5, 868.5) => 18.6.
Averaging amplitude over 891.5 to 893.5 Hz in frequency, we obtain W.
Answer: 36.3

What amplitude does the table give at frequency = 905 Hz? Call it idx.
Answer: 32.26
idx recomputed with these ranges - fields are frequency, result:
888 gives 35.48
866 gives 18.46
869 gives 16.37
